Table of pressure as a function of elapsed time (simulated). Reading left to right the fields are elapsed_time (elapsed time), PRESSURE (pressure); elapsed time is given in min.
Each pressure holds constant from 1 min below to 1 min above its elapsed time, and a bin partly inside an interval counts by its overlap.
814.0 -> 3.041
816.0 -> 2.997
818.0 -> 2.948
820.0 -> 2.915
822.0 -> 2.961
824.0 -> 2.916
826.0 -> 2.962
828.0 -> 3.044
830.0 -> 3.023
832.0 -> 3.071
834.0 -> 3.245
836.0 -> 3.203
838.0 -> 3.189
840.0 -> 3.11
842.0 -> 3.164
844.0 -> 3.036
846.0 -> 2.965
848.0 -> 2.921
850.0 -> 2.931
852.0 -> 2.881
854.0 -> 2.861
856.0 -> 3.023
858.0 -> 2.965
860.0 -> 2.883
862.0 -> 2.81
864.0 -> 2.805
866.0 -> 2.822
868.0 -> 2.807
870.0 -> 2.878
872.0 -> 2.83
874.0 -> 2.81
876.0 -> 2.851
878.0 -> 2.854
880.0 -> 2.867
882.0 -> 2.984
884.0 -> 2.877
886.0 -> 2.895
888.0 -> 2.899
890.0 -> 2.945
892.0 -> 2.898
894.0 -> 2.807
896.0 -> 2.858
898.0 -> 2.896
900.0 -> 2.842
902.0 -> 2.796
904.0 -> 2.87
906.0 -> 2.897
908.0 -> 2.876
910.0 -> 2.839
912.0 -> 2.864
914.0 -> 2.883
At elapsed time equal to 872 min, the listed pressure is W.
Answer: 2.83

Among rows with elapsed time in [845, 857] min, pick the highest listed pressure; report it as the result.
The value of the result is 3.023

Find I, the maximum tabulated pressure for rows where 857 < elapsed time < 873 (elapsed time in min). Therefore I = 2.965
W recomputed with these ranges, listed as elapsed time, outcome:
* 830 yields 3.023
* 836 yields 3.203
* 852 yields 2.881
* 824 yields 2.916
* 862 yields 2.81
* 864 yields 2.805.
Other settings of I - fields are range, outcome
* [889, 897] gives 2.945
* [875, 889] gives 2.984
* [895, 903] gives 2.896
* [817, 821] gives 2.948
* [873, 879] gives 2.854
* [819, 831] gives 3.044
